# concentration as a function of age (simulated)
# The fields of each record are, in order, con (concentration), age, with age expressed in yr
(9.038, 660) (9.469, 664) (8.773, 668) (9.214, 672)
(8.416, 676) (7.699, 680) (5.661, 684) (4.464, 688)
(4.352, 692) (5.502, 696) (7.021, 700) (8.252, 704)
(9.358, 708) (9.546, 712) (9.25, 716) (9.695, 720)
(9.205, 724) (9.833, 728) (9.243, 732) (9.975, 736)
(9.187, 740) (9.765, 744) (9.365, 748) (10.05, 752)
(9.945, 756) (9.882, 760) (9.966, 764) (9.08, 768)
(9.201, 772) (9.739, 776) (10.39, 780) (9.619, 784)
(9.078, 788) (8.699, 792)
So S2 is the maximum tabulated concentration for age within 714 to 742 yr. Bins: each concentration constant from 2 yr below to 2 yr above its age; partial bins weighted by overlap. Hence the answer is 9.975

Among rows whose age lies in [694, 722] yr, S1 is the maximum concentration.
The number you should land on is 9.695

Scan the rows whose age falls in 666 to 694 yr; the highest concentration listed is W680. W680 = 9.214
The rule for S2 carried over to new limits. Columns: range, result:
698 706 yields 8.252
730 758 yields 10.05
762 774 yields 9.966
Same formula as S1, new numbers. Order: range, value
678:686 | 7.699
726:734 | 9.833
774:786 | 10.39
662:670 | 9.469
